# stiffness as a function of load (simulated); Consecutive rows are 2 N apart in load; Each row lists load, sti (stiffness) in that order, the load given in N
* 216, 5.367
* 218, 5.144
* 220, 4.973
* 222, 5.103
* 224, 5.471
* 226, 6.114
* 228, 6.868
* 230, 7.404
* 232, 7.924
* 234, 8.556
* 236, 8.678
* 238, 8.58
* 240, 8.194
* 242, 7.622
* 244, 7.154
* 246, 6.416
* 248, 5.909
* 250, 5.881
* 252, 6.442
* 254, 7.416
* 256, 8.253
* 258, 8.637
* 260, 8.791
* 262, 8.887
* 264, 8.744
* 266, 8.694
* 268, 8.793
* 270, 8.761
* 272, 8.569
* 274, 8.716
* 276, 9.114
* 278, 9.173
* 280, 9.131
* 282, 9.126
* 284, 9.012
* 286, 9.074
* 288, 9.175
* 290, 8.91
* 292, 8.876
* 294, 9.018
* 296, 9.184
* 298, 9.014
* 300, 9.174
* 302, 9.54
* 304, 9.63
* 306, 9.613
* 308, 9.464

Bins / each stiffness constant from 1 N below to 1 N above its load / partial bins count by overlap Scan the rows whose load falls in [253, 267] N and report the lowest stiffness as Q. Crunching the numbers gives 7.416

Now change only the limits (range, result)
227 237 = 6.868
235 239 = 8.58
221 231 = 5.103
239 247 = 6.416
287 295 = 8.876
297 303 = 9.014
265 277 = 8.569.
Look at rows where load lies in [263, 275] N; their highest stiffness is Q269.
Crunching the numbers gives 8.793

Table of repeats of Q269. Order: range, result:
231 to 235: 8.556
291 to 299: 9.184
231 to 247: 8.678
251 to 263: 8.887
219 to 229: 6.868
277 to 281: 9.173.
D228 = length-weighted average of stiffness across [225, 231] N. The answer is 6.8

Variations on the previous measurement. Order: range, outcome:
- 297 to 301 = 9.09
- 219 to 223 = 5.04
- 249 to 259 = 7.33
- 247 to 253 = 6.08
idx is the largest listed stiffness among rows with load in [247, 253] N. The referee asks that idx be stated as 6.442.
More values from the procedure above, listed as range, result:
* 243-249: 7.154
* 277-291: 9.175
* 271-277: 9.114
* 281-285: 9.126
